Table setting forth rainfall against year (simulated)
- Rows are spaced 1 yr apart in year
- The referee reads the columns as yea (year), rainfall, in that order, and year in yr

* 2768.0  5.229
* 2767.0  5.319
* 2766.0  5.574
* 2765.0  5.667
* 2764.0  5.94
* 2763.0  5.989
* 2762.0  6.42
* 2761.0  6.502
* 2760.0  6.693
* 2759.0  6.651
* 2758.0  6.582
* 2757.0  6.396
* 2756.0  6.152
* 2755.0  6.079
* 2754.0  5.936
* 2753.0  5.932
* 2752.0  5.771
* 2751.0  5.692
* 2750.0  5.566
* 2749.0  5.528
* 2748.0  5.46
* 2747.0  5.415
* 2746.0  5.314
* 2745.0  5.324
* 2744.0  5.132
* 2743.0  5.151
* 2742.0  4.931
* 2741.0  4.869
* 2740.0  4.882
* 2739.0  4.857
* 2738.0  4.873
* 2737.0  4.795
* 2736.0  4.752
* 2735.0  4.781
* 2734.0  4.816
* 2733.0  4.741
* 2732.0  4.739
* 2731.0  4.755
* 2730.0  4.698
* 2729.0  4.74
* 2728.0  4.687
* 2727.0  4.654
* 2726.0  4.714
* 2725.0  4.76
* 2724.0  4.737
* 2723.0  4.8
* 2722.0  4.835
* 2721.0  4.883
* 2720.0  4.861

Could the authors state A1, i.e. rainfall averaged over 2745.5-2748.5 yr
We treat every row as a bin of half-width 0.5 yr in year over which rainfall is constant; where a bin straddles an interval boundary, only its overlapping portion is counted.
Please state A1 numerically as 5.4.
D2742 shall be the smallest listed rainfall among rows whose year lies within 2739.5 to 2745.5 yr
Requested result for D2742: 4.869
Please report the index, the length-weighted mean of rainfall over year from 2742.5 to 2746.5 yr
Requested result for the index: 5.23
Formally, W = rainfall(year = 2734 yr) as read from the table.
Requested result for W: 4.816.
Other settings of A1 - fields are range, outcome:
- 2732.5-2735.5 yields 4.78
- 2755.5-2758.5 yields 6.38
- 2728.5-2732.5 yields 4.73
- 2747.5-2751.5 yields 5.56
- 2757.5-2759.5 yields 6.62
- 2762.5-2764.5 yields 5.96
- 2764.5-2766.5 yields 5.62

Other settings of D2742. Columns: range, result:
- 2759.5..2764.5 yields 5.94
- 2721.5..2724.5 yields 4.737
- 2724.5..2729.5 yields 4.654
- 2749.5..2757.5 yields 5.566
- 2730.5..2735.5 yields 4.739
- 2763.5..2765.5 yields 5.667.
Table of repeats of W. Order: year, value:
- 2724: 4.737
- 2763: 5.989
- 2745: 5.324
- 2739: 4.857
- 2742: 4.931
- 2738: 4.873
